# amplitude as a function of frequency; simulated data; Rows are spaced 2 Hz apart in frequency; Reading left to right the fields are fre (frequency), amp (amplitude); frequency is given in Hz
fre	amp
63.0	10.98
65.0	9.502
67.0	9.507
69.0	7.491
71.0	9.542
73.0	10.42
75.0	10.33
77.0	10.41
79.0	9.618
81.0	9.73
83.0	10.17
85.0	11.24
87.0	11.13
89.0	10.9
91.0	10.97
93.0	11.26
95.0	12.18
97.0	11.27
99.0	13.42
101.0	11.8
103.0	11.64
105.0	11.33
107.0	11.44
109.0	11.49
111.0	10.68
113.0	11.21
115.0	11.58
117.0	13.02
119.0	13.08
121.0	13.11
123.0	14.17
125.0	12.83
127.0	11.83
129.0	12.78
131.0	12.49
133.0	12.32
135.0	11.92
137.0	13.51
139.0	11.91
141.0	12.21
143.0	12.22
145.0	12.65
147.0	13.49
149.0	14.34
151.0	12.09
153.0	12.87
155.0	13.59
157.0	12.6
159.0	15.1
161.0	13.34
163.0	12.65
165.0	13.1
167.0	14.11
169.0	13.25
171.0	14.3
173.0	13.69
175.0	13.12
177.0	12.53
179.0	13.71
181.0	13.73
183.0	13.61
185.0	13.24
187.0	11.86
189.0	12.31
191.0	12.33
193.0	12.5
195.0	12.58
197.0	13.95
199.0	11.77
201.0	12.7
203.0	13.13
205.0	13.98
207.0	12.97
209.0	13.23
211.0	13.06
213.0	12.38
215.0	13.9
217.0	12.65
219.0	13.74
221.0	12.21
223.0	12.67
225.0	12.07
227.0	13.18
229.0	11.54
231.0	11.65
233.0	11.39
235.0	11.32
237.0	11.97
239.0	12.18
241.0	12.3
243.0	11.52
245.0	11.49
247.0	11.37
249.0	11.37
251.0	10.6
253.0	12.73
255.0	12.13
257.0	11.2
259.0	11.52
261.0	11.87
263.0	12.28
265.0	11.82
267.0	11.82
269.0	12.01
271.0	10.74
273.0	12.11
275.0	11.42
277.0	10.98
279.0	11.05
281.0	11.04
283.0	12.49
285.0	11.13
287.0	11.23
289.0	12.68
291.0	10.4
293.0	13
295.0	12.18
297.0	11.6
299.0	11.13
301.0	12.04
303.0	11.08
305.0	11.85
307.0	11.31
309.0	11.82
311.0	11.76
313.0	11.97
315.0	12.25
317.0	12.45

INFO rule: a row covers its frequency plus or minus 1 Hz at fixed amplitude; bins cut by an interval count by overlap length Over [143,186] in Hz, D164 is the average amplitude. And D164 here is 13.4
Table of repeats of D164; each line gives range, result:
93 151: 12.3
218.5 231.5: 12.4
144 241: 12.9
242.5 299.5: 11.6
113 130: 12.7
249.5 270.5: 11.8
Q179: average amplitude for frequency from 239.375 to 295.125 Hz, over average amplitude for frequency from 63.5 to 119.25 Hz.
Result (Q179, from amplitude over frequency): 1.1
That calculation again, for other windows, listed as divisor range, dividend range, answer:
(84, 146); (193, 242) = 1.05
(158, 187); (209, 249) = 0.91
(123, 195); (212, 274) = 0.92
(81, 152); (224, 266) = 0.98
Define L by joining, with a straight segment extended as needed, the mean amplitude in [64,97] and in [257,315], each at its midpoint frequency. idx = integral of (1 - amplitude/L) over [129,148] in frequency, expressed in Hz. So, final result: -3.3 Hz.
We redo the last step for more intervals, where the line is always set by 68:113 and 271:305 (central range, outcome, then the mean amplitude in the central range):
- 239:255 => -0.4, 11.7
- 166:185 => -4.1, 13.5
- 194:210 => -2.5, 13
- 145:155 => -1.9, 13.2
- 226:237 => -0.4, 11.8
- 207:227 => -2.8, 12.9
